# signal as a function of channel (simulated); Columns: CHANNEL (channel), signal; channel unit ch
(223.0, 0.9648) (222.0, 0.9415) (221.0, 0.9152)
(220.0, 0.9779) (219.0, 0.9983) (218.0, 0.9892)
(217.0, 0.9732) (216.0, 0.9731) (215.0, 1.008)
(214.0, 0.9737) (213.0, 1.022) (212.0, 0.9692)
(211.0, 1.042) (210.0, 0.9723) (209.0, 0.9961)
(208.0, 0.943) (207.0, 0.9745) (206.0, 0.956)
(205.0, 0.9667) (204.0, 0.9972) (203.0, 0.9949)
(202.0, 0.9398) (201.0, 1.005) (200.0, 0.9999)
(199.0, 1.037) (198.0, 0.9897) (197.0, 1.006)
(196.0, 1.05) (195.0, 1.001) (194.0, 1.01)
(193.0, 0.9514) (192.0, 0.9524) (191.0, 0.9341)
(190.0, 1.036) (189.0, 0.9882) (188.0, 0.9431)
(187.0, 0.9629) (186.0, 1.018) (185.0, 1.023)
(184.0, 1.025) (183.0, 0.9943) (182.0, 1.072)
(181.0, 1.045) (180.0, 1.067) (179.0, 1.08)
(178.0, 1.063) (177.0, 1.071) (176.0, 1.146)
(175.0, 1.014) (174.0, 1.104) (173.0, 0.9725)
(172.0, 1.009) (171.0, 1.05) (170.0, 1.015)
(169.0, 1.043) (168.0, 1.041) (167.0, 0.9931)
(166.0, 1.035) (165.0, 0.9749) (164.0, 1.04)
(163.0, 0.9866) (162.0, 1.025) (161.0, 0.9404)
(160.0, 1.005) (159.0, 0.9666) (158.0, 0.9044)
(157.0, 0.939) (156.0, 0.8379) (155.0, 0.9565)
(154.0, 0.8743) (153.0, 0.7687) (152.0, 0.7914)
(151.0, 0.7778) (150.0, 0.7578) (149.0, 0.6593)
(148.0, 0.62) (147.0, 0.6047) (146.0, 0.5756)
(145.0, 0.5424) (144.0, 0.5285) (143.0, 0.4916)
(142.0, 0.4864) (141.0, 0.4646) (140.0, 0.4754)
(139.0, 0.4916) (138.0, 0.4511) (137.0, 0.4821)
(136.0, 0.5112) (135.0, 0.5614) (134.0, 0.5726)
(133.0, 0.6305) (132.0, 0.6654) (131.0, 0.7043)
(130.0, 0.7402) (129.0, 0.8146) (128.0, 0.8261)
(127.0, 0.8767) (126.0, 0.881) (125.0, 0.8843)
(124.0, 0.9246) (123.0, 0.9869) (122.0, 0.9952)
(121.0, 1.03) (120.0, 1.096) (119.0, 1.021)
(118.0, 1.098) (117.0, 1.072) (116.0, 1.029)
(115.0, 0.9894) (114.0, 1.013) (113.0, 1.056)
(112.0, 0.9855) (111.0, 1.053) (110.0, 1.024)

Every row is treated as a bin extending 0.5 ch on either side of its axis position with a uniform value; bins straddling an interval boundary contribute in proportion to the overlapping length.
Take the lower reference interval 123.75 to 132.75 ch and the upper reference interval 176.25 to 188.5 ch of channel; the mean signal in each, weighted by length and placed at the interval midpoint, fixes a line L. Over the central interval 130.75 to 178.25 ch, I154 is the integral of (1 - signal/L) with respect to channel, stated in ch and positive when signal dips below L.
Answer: 6.29 ch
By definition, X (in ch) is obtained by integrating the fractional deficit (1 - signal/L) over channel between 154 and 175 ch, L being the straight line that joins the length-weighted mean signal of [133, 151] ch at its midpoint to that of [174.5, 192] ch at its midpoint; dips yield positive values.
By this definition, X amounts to -4.7 ch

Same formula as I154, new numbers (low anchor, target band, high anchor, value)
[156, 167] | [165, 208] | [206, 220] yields -1.4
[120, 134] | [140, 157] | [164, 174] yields 4.8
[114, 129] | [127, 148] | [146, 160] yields 7.1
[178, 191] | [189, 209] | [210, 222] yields 0.3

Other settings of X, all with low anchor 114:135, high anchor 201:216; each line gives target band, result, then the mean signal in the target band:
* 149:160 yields 0.79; 0.855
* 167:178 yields -1.20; 1.04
